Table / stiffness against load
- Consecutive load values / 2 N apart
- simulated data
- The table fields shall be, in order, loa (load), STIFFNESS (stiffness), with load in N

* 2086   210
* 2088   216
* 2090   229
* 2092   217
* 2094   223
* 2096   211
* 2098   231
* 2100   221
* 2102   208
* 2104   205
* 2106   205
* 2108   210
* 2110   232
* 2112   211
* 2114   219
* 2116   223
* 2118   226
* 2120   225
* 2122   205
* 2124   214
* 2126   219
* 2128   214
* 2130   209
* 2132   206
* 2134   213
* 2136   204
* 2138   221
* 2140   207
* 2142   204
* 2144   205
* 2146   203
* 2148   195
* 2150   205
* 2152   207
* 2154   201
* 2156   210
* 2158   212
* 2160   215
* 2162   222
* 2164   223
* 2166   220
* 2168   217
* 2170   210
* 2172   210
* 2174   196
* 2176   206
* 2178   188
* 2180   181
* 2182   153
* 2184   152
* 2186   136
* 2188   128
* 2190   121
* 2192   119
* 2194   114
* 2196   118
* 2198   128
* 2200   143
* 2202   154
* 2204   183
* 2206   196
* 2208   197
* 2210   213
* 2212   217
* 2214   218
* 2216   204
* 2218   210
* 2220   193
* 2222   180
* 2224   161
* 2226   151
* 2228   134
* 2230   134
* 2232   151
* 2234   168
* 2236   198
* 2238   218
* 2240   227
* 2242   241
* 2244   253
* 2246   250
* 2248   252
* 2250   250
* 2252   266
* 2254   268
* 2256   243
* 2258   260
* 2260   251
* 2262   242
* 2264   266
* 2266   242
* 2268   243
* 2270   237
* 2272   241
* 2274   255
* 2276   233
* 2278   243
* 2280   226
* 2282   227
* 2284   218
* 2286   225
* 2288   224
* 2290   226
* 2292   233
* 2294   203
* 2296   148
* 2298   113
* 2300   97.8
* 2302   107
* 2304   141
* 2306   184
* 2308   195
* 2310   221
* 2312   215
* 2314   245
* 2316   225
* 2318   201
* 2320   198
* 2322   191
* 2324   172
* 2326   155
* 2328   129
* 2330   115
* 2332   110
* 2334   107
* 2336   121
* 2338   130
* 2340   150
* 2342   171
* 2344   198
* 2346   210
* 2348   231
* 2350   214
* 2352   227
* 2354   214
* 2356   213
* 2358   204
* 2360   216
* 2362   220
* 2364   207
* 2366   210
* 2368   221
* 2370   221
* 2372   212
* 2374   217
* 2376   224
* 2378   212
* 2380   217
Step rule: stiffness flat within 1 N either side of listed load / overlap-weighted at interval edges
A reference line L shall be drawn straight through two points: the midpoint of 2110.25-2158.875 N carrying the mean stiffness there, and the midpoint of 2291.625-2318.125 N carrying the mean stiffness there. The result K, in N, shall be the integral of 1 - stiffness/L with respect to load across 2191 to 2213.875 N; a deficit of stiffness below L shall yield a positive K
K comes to 3.9 N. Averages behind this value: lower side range 211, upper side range 179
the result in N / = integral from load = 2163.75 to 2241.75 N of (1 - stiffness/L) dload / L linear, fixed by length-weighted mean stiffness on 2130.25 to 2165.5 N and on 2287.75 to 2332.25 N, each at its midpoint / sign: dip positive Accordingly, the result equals 8.51 N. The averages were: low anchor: 209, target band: 176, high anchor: 176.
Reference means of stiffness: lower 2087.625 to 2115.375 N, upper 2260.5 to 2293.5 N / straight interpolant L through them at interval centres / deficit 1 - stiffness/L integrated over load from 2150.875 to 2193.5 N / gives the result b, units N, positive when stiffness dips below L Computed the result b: 7.3 N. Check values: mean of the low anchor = 217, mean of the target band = 186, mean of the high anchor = 236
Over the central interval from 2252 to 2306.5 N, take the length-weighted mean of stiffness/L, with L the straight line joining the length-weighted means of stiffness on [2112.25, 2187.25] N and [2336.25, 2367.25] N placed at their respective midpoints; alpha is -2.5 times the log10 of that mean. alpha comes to -0.08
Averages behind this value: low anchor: 205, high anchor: 199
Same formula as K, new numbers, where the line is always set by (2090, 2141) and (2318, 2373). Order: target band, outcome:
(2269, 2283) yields -3.2 N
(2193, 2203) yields 3.6 N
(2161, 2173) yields -0.5 N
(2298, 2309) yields 2.8 N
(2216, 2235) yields 3.2 N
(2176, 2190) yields 3.3 N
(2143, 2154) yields 0.4 N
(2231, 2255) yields -3.7 N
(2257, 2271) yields -3.8 N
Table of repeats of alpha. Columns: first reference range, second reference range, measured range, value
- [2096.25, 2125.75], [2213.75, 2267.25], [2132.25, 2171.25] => 0.03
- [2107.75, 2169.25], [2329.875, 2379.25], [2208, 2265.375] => -0.06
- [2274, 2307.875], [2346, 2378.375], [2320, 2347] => 0.33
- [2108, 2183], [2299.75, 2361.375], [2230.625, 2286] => -0.23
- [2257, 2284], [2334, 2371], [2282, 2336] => 0.25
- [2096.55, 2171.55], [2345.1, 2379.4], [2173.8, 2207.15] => 0.36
